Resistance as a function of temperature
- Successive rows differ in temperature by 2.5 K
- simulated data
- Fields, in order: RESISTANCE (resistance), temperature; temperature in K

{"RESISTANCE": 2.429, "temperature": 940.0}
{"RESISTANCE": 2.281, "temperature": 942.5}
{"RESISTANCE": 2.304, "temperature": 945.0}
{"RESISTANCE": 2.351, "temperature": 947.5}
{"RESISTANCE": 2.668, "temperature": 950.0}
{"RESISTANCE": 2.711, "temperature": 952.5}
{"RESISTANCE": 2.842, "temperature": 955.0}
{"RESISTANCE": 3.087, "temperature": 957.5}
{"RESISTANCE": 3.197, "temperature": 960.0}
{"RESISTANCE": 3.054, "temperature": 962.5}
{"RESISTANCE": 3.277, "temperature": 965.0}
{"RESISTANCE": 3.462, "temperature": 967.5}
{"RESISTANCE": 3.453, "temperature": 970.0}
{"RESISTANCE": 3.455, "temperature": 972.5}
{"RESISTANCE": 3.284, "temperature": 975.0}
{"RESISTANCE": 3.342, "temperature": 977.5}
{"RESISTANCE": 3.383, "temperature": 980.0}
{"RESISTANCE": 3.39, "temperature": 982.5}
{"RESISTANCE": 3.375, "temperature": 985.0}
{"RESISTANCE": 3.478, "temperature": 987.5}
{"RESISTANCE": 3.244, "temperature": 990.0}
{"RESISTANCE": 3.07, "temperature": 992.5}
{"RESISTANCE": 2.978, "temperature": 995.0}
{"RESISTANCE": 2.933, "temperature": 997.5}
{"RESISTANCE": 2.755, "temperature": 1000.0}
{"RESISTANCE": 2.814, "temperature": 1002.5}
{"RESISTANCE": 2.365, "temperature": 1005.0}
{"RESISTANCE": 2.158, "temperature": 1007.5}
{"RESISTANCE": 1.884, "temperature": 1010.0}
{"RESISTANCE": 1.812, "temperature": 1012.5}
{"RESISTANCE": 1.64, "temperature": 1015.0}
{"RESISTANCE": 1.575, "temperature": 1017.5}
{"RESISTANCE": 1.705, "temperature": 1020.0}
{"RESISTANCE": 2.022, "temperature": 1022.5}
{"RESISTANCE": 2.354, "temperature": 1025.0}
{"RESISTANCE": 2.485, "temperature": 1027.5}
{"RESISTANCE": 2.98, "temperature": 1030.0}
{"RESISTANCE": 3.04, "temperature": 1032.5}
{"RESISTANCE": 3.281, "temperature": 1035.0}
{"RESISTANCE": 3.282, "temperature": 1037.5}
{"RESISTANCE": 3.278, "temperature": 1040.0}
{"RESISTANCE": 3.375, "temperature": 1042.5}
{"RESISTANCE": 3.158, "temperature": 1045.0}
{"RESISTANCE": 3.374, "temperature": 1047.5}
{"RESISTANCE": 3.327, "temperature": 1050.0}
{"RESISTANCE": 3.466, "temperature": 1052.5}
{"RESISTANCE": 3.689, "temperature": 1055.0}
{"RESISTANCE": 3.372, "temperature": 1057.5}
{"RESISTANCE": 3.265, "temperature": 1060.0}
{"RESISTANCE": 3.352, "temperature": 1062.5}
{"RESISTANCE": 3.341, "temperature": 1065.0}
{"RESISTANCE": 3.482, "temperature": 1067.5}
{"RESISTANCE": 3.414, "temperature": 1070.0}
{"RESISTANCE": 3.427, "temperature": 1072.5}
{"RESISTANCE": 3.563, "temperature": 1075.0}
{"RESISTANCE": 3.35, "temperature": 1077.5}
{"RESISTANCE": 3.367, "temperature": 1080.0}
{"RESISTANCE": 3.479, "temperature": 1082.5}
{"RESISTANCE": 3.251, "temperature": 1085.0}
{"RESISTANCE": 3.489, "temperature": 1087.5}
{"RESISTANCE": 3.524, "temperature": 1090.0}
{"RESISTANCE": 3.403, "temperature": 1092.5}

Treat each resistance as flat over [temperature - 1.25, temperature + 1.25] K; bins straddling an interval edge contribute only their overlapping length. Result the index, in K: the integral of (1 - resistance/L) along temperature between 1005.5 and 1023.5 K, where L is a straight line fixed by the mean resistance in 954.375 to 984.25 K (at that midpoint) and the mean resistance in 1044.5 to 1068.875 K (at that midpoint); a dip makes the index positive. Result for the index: 8.0 K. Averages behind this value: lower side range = 3.28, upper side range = 3.39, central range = 1.85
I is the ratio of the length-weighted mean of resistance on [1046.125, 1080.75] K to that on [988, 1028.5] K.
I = 1.43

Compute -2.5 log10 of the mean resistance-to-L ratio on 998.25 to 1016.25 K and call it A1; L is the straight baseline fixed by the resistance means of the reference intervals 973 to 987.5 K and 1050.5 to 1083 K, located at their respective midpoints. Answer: 0.46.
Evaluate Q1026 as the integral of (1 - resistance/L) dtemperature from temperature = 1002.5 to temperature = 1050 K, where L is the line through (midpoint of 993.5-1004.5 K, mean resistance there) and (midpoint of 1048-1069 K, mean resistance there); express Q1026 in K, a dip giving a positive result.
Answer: 8.4 K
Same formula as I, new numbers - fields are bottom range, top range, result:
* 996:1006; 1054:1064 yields 1.25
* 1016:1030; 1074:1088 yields 1.62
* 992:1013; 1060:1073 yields 1.34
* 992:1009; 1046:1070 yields 1.26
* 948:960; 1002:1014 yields 0.76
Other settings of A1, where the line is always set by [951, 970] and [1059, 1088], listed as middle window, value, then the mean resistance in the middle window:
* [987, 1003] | 0.058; 3.03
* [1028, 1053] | 0.029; 3.23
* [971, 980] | -0.073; 3.37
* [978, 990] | -0.072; 3.39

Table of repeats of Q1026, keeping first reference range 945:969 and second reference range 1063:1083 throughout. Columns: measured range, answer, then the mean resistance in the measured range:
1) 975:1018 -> 4.6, 2.75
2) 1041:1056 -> -0.3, 3.39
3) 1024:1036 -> 1.5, 2.83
